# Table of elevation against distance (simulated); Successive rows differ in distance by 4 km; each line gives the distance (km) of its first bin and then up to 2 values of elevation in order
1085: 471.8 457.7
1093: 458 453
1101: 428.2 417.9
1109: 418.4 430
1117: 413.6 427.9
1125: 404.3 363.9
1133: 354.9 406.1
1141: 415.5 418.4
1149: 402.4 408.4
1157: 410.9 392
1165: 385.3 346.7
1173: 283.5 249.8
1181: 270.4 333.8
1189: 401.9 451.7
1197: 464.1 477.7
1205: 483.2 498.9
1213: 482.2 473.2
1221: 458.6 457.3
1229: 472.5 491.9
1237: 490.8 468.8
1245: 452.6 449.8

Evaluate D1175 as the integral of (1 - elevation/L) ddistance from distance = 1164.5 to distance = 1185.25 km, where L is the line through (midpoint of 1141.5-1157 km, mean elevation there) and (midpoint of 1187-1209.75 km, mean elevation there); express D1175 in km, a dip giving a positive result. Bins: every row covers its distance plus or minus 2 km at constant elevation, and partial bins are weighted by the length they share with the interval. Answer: 6.3 km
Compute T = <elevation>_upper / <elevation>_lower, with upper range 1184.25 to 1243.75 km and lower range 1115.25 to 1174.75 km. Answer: 1.19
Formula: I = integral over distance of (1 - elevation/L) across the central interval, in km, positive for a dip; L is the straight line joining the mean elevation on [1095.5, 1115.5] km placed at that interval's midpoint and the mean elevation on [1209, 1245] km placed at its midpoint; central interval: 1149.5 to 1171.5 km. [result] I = 3.04 km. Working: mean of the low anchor 429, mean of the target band 387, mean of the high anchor 475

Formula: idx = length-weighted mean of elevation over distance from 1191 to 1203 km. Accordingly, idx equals 464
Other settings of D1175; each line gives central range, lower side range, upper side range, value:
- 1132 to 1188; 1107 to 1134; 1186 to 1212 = 8.6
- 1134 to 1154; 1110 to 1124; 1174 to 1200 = -0.4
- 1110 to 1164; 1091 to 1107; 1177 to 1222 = 3.9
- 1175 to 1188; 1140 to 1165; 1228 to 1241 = 4.2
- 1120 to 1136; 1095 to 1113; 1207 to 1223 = 1.9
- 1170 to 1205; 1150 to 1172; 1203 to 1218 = 5.5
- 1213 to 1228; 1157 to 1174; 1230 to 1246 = -0.6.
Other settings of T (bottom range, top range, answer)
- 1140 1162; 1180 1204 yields 1.00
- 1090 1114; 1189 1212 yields 1.08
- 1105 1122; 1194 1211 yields 1.14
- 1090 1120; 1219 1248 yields 1.09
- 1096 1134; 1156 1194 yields 0.85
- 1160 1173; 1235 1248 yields 1.31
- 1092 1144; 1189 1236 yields 1.14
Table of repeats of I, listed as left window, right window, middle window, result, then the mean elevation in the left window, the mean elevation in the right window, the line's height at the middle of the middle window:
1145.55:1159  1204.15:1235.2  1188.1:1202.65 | 0.0 km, 408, 477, 452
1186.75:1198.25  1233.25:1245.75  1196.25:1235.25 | -1.8 km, 435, 476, 455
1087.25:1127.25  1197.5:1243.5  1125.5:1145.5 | 2.3 km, 430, 477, 442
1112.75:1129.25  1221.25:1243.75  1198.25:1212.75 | -0.8 km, 410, 474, 459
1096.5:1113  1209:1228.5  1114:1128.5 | 0.8 km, 427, 471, 434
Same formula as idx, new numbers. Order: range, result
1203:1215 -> 488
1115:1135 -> 393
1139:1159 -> 411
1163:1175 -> 338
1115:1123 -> 421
